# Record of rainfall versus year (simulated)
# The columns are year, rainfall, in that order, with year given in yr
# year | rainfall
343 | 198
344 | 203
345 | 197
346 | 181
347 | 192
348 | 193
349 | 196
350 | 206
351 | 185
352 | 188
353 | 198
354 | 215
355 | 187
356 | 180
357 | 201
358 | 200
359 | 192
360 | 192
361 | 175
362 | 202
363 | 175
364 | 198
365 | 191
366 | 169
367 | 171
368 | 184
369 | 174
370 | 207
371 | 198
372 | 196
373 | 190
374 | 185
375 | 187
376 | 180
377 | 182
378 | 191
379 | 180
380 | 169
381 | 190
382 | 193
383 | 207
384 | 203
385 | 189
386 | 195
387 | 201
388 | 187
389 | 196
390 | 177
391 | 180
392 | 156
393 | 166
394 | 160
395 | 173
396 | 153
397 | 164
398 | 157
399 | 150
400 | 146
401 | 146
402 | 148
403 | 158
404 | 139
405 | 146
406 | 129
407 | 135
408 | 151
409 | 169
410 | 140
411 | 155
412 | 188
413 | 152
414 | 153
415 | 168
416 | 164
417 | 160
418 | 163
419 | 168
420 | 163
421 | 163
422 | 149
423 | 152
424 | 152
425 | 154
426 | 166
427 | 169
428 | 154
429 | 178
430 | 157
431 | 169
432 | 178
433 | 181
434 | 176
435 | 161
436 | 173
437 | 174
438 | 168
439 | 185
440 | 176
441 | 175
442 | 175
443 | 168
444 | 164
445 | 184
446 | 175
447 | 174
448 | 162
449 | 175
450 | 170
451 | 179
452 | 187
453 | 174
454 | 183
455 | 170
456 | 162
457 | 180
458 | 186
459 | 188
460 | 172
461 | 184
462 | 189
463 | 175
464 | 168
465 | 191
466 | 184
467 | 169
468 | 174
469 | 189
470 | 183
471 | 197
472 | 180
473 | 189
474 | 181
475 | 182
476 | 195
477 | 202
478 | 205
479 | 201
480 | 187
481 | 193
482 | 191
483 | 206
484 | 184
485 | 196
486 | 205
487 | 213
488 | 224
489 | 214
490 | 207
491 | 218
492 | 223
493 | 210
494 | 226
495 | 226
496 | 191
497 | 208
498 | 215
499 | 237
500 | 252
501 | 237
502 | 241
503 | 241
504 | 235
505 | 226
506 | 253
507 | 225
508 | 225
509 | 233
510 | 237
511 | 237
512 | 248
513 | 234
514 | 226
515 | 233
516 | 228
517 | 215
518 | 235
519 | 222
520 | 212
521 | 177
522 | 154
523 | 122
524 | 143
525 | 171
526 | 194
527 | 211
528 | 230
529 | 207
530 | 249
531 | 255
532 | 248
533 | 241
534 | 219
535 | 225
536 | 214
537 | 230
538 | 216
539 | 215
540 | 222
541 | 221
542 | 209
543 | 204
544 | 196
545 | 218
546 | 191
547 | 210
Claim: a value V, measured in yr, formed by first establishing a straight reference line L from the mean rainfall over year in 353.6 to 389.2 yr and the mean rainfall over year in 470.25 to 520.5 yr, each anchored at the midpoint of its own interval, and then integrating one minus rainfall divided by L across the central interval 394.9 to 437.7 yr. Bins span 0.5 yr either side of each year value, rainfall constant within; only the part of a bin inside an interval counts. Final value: 8.62 yr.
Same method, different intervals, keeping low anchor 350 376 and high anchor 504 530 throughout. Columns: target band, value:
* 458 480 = 2.2 yr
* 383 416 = 5.2 yr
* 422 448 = 4.1 yr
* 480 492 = 0.2 yr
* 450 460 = 1.3 yr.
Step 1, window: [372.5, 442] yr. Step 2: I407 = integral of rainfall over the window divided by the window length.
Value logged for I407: 168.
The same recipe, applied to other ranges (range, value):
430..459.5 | 175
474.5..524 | 214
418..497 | 182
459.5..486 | 188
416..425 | 159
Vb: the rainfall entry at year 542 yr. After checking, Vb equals 209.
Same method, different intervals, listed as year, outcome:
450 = 170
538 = 216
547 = 210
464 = 168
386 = 195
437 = 174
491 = 218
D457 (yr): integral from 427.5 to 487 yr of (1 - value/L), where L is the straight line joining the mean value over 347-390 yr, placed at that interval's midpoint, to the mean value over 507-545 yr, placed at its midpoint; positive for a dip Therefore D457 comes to 7.0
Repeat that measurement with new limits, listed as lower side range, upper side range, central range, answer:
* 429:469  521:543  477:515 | -5.0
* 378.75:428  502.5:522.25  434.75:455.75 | 1.6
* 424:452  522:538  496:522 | -3.5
